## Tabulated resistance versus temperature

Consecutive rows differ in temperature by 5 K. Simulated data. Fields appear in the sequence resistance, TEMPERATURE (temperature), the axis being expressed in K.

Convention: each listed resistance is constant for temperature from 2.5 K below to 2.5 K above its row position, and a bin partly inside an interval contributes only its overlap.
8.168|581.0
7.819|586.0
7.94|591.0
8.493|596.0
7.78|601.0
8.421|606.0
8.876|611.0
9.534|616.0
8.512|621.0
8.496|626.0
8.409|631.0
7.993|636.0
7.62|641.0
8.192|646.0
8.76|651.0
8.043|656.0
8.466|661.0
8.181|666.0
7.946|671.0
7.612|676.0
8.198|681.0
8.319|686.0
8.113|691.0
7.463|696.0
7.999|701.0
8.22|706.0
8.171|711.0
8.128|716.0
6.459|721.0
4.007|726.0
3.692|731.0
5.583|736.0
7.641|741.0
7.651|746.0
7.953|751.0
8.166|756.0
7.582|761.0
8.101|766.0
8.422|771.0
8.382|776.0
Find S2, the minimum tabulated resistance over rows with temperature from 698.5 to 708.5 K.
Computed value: 7.999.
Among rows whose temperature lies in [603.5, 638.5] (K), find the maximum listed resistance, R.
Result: 9.534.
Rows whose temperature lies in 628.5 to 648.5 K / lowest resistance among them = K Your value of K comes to 7.62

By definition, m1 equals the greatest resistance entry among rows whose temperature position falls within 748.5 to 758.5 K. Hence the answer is 8.166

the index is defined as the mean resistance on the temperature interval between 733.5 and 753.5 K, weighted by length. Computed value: 7.21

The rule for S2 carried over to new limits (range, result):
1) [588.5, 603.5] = 7.78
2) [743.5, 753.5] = 7.651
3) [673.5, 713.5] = 7.463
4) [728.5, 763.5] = 3.692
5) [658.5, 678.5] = 7.612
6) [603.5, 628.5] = 8.421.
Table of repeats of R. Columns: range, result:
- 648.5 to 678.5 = 8.76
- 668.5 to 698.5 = 8.319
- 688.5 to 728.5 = 8.22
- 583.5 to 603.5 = 8.493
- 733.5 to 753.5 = 7.953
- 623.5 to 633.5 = 8.496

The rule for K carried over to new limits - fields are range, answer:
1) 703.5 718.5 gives 8.128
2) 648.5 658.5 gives 8.043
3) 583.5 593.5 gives 7.819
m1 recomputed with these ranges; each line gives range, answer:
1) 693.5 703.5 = 7.999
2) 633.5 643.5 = 7.993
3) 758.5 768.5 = 8.101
